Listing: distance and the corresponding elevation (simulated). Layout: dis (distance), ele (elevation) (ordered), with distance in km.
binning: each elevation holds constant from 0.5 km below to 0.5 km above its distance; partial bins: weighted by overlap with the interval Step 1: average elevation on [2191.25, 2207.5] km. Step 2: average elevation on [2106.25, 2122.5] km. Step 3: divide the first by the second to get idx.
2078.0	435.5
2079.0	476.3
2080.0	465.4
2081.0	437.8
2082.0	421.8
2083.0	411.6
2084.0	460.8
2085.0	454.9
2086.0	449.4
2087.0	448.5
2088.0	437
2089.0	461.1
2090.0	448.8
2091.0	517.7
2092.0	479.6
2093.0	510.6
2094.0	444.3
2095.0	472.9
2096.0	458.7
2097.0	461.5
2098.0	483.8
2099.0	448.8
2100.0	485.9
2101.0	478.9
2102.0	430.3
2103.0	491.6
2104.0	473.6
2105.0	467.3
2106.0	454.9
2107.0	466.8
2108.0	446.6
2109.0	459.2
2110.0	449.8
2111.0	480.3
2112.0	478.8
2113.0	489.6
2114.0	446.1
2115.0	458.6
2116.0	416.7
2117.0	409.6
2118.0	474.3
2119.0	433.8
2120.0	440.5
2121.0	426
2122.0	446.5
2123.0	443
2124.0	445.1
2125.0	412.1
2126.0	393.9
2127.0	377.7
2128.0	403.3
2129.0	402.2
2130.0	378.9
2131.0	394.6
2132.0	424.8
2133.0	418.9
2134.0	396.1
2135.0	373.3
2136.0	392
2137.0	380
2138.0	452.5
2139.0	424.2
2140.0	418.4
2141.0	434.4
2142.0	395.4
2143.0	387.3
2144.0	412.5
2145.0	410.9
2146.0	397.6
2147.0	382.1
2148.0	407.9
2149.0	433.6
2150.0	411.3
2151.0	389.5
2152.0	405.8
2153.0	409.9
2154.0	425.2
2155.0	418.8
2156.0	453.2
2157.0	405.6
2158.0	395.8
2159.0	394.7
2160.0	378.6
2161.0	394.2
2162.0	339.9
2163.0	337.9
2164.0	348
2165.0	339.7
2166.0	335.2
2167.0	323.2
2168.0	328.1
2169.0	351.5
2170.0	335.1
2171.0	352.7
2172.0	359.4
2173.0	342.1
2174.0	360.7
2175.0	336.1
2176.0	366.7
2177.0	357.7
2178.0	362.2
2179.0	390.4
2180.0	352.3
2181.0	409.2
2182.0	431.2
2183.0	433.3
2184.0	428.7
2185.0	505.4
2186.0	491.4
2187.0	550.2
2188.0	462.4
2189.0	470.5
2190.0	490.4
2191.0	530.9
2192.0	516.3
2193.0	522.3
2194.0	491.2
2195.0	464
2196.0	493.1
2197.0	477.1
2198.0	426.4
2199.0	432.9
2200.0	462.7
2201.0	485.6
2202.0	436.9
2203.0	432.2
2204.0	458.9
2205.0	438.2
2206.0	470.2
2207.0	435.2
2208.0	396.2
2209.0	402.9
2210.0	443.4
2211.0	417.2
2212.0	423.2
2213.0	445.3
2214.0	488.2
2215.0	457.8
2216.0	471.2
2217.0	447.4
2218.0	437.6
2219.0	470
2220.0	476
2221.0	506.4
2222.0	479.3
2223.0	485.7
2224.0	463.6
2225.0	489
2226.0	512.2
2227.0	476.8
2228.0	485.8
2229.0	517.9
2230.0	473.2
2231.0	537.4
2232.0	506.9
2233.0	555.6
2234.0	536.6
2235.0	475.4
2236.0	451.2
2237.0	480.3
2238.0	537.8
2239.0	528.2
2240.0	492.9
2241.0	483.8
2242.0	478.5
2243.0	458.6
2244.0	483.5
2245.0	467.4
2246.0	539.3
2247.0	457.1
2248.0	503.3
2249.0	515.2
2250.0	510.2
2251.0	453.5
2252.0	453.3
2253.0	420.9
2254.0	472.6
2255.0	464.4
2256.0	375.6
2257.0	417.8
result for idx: 1.03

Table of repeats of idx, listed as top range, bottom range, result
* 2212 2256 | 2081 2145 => 1.10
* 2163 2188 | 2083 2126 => 0.84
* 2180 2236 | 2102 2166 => 1.13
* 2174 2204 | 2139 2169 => 1.15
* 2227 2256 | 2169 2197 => 1.14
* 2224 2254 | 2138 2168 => 1.25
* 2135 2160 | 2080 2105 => 0.89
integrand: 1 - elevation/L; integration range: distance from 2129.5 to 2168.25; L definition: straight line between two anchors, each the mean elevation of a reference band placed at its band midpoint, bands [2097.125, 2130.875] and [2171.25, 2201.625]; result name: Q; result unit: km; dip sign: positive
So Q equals 4.23 km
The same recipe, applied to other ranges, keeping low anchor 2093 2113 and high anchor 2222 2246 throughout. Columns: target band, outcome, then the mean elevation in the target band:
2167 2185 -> 4.1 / 373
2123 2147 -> 3.4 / 406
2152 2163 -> 1.8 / 399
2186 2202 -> 0.1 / 484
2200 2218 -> 1.7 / 444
